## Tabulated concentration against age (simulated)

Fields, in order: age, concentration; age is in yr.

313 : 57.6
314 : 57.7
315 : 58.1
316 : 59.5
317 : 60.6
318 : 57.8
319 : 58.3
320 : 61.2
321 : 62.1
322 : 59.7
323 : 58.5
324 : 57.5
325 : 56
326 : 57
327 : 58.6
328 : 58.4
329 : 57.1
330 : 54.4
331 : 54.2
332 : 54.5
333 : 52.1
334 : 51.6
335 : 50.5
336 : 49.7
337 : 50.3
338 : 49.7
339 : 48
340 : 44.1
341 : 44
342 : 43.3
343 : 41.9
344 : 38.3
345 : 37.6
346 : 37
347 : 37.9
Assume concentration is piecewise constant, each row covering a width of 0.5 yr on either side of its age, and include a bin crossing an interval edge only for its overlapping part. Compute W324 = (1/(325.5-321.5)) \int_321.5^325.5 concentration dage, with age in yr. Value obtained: 57.9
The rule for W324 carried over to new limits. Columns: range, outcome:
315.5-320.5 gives 59.5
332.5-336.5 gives 51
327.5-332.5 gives 55.7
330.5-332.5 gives 54.4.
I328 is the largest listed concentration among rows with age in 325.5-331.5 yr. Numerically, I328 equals 58.6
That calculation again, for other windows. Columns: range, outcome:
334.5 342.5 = 50.5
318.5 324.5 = 62.1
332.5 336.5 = 52.1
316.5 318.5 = 60.6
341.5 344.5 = 43.3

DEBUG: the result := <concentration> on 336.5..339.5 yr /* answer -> 49.3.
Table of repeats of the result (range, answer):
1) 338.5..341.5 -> 45.4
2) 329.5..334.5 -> 53.4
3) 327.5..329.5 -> 57.8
